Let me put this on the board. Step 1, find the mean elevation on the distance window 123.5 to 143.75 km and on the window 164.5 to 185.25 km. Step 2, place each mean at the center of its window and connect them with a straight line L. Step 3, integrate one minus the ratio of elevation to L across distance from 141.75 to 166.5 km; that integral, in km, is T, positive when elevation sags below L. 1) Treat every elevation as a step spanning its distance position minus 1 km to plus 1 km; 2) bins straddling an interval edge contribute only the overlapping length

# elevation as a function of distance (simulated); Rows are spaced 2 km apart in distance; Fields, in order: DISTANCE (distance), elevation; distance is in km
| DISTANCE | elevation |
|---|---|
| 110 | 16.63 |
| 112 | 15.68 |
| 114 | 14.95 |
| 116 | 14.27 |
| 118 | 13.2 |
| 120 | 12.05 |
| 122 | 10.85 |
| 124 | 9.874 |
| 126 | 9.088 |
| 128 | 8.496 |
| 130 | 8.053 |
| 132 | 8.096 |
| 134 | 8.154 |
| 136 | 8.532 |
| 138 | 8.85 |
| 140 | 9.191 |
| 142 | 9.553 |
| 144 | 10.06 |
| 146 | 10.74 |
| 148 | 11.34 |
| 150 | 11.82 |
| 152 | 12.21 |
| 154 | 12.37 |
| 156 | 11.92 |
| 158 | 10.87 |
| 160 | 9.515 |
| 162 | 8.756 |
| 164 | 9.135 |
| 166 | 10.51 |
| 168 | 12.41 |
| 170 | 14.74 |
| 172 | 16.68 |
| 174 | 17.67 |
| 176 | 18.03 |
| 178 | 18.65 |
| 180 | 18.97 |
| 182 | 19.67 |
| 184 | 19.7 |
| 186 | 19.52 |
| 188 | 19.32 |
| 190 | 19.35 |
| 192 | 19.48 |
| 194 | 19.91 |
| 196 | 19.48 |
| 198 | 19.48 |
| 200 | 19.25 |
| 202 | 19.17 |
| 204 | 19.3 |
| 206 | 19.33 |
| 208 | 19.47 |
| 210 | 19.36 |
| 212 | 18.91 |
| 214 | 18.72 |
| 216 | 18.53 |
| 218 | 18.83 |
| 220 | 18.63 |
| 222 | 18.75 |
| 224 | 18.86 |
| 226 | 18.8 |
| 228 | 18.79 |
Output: 3.5 km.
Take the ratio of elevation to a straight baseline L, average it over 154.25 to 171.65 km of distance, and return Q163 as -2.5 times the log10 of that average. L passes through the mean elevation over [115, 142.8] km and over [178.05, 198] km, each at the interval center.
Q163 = 0.34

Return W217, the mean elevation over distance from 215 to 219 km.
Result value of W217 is 18.7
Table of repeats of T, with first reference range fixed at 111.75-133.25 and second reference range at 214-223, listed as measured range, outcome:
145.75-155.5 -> 1.1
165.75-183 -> -1.5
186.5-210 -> -3.2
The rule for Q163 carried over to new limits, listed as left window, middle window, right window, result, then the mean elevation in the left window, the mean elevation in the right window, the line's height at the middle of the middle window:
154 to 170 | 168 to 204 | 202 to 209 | -0.206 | 10.8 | 19.3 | 15.5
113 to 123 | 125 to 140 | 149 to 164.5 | 0.394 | 13.1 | 10.9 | 12.2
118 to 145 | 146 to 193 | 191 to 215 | 0.006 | 9.44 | 19.3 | 14.7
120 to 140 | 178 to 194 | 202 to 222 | -0.221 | 9.06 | 19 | 15.9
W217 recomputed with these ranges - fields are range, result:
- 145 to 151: 11.3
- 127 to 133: 8.22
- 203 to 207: 19.3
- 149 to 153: 12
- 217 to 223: 18.7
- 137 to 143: 9.2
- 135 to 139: 8.69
